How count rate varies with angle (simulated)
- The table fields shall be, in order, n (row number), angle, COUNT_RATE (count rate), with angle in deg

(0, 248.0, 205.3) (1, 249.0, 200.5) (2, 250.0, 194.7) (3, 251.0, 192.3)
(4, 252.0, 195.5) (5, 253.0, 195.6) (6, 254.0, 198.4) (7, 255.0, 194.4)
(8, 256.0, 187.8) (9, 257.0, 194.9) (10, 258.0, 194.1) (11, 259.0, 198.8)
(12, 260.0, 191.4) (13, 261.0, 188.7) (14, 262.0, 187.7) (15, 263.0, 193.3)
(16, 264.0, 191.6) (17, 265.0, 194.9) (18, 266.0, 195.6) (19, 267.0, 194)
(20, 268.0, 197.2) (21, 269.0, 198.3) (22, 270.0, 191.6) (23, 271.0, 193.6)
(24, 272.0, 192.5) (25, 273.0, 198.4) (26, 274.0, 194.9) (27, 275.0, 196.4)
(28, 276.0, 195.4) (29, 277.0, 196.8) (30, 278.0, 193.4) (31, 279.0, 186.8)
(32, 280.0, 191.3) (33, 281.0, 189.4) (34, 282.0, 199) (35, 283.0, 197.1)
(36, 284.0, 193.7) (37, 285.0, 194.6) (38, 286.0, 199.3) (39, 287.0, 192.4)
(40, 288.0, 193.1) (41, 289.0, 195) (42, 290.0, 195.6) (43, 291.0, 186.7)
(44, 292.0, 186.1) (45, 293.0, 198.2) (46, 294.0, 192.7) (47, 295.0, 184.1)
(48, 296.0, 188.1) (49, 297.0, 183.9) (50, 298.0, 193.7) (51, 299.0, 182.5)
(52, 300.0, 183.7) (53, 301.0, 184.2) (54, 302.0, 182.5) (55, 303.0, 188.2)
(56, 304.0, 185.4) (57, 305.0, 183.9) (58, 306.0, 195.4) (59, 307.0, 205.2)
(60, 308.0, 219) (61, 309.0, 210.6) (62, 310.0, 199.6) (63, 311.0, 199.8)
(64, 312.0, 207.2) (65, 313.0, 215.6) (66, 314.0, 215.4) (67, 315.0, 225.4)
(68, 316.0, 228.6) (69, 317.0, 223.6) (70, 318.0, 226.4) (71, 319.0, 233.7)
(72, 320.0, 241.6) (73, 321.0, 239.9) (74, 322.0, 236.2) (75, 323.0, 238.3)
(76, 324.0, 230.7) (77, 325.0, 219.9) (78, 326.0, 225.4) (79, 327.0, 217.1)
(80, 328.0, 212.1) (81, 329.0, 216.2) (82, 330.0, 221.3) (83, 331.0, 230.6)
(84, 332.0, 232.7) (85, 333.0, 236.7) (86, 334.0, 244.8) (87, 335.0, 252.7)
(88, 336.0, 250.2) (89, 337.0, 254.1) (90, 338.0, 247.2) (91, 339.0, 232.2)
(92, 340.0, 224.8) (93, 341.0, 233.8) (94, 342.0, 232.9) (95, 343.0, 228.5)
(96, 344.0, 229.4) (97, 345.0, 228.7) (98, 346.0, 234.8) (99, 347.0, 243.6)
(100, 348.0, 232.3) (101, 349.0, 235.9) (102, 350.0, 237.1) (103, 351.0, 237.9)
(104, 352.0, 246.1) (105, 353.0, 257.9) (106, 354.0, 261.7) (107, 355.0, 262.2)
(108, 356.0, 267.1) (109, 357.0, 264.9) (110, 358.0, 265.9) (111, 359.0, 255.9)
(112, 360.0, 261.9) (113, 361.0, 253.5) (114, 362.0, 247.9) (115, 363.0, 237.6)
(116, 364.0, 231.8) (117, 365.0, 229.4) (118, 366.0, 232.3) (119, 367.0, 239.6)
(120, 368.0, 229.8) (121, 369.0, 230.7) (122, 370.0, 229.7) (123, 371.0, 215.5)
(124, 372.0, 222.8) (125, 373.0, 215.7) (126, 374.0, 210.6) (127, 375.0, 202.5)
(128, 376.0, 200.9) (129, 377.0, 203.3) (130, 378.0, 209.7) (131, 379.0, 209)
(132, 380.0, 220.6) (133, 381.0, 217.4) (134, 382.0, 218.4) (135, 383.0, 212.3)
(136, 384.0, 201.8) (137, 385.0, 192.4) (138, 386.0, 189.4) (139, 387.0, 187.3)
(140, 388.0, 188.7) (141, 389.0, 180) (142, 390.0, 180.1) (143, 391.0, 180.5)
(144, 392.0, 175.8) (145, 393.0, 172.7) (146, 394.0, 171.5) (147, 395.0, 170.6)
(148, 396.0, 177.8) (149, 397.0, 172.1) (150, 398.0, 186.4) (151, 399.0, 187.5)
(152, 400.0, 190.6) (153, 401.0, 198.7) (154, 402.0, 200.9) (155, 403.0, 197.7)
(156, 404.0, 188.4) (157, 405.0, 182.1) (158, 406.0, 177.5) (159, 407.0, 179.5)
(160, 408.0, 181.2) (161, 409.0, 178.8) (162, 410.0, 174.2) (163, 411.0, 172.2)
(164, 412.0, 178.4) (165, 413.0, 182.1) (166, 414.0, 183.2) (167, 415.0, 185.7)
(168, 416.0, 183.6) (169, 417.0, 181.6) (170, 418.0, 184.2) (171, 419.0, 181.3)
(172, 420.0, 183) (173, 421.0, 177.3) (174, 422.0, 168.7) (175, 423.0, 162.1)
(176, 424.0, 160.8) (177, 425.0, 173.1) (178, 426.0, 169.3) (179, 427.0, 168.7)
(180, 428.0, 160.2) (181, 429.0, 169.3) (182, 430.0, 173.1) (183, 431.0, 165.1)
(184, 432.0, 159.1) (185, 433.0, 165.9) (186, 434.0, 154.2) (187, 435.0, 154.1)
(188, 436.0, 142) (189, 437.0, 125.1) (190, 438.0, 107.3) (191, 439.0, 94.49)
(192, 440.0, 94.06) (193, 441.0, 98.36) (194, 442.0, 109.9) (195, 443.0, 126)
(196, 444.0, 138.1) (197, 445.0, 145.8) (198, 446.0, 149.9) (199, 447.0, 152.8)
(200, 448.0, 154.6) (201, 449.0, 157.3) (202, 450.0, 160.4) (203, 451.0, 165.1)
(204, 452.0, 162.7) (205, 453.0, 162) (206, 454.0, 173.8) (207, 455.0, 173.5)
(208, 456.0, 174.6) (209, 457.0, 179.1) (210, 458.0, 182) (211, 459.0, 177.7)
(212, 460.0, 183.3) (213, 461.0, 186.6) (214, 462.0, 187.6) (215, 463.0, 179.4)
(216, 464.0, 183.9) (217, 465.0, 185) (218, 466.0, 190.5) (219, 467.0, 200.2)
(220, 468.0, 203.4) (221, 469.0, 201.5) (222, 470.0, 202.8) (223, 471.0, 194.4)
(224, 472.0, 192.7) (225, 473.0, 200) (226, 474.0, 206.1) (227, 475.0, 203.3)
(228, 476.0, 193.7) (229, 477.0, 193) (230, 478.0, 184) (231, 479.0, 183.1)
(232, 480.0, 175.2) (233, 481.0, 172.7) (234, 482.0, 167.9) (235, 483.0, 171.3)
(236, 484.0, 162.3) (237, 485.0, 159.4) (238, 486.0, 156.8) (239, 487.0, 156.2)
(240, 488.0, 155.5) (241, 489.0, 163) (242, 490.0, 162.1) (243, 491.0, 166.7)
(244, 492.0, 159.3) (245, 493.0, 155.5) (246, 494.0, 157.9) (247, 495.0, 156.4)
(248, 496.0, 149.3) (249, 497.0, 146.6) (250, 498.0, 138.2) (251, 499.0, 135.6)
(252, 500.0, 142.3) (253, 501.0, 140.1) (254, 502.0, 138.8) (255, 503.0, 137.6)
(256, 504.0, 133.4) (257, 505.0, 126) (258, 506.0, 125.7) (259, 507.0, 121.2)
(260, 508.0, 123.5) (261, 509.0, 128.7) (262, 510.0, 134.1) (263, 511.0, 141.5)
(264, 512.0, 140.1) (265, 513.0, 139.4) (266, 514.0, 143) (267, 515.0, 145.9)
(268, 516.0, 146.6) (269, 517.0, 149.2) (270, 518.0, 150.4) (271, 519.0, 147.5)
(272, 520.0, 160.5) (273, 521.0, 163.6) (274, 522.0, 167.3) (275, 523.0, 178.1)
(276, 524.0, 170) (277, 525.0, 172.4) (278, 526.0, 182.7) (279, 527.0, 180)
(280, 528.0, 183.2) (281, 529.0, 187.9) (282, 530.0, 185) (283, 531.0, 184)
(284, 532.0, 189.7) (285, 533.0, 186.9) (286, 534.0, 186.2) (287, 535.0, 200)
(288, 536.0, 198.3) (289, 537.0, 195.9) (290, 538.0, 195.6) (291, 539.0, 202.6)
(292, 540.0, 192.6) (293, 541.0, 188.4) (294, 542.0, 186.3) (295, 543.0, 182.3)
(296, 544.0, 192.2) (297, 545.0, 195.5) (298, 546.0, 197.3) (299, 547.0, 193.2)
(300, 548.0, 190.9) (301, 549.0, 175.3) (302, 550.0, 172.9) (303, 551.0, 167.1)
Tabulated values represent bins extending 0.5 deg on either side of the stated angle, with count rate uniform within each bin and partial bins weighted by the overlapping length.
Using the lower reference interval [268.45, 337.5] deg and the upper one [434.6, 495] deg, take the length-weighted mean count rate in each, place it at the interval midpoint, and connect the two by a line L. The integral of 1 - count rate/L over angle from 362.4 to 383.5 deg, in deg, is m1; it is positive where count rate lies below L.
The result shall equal -3.4 deg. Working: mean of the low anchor 207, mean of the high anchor 166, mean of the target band 220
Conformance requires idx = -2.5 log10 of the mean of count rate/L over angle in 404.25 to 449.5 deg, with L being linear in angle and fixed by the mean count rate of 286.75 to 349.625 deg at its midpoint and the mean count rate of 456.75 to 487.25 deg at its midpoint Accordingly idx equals 0.21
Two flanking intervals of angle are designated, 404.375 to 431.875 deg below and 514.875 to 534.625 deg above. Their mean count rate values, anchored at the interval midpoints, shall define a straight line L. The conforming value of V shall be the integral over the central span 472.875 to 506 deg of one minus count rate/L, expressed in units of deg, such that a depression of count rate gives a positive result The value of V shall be 2.2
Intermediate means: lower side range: 175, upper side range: 172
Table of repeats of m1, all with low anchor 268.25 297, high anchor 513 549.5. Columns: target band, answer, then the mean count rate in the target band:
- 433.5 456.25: 5.14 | 142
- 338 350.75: -2.95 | 233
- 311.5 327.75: -3.00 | 226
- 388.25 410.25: 0.49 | 182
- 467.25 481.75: -0.88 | 193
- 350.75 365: -4.86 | 253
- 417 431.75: 1.08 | 171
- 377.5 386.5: -0.99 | 208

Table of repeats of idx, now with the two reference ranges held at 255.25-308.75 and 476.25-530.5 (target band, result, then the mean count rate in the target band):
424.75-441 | 0.147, 147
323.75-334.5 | -0.218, 226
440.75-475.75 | -0.065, 173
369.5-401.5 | -0.122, 197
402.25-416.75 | -0.064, 182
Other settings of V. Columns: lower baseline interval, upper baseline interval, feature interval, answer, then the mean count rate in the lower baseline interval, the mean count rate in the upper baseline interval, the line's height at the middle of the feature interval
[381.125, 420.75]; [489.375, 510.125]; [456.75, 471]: -2.8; 185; 142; 158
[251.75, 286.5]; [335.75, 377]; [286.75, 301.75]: 1.3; 194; 237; 207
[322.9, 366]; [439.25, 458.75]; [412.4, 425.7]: -0.1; 240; 150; 176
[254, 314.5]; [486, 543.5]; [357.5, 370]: -4.1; 194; 161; 183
